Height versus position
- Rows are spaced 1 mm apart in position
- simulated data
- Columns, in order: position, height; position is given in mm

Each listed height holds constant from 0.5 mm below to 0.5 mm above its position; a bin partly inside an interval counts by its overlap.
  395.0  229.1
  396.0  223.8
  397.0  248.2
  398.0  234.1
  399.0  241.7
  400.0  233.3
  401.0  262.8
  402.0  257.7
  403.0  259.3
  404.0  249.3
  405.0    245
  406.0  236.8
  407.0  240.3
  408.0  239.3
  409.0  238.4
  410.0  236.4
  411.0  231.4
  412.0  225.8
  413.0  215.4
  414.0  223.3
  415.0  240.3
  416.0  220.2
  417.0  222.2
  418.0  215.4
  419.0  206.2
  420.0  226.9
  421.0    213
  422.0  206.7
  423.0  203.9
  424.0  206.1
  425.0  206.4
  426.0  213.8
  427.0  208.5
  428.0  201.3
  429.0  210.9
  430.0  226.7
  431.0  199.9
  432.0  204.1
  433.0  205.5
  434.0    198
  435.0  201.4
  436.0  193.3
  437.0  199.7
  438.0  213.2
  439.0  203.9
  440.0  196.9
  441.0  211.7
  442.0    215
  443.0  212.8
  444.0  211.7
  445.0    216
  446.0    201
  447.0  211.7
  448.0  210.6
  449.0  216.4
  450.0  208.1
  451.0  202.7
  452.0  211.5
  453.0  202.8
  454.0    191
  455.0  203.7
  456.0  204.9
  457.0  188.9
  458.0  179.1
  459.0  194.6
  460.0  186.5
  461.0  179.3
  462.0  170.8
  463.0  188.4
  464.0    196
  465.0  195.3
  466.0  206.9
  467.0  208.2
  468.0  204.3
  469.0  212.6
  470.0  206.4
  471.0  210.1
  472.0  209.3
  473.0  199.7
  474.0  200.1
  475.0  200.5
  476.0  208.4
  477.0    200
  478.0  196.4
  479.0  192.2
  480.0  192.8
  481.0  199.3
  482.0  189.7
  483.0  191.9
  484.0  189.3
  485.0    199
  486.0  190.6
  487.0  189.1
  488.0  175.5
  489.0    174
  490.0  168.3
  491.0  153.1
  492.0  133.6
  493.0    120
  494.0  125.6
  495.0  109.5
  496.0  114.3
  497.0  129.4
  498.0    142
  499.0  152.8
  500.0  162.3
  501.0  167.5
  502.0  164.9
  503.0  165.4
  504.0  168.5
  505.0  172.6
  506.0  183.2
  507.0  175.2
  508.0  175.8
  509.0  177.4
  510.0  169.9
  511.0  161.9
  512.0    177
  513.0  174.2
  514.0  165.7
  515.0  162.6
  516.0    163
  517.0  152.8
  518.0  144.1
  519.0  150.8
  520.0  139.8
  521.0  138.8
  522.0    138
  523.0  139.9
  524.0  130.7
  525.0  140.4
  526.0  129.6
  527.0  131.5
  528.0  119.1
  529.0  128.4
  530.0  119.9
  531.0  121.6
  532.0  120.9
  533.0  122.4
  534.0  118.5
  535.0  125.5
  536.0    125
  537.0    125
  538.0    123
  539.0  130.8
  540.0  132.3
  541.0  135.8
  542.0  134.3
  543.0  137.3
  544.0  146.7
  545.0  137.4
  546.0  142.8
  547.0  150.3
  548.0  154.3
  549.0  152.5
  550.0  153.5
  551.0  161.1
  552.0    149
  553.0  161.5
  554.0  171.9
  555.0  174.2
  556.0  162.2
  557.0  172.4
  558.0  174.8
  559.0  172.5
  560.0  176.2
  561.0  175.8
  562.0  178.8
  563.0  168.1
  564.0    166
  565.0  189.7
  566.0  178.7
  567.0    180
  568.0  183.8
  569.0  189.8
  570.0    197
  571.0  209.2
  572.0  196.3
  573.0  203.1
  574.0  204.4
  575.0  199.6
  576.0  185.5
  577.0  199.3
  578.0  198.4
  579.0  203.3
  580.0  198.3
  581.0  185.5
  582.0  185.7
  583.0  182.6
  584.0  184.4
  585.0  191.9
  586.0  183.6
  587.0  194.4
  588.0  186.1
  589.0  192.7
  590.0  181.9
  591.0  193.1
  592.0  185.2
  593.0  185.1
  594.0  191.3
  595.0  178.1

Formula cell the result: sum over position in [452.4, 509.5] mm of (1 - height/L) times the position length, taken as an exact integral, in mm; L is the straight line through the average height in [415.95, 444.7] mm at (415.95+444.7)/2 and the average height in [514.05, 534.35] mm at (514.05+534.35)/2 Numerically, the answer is -3.6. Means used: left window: 209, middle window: 181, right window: 136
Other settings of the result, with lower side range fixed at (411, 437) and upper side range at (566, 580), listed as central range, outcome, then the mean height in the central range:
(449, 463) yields 0.9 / 195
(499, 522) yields 4.4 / 163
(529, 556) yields 8.0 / 140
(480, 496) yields 3.0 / 166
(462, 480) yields 0.5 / 201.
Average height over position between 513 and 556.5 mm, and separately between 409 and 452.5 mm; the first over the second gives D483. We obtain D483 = 0.7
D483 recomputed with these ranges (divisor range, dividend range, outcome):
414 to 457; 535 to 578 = 0.79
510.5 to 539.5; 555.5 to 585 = 1.34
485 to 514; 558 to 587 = 1.17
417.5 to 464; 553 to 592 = 0.91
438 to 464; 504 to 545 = 0.72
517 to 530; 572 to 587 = 1.42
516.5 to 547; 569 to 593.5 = 1.45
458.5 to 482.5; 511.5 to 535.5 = 0.71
